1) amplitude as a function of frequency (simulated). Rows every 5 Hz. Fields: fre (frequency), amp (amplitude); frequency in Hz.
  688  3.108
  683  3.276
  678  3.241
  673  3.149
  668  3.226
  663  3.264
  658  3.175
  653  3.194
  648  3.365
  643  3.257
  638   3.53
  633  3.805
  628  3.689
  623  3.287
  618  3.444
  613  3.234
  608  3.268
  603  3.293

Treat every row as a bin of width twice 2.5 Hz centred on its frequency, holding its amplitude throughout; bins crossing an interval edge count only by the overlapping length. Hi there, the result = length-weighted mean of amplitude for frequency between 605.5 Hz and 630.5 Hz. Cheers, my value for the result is 3.38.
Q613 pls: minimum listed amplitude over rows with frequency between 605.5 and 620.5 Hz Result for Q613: 3.234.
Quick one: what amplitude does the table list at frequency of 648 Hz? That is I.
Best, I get 3.365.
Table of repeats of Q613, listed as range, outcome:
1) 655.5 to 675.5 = 3.149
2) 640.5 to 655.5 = 3.194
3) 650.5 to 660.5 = 3.175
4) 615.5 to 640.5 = 3.287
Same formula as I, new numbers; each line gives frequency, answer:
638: 3.53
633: 3.805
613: 3.234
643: 3.257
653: 3.194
